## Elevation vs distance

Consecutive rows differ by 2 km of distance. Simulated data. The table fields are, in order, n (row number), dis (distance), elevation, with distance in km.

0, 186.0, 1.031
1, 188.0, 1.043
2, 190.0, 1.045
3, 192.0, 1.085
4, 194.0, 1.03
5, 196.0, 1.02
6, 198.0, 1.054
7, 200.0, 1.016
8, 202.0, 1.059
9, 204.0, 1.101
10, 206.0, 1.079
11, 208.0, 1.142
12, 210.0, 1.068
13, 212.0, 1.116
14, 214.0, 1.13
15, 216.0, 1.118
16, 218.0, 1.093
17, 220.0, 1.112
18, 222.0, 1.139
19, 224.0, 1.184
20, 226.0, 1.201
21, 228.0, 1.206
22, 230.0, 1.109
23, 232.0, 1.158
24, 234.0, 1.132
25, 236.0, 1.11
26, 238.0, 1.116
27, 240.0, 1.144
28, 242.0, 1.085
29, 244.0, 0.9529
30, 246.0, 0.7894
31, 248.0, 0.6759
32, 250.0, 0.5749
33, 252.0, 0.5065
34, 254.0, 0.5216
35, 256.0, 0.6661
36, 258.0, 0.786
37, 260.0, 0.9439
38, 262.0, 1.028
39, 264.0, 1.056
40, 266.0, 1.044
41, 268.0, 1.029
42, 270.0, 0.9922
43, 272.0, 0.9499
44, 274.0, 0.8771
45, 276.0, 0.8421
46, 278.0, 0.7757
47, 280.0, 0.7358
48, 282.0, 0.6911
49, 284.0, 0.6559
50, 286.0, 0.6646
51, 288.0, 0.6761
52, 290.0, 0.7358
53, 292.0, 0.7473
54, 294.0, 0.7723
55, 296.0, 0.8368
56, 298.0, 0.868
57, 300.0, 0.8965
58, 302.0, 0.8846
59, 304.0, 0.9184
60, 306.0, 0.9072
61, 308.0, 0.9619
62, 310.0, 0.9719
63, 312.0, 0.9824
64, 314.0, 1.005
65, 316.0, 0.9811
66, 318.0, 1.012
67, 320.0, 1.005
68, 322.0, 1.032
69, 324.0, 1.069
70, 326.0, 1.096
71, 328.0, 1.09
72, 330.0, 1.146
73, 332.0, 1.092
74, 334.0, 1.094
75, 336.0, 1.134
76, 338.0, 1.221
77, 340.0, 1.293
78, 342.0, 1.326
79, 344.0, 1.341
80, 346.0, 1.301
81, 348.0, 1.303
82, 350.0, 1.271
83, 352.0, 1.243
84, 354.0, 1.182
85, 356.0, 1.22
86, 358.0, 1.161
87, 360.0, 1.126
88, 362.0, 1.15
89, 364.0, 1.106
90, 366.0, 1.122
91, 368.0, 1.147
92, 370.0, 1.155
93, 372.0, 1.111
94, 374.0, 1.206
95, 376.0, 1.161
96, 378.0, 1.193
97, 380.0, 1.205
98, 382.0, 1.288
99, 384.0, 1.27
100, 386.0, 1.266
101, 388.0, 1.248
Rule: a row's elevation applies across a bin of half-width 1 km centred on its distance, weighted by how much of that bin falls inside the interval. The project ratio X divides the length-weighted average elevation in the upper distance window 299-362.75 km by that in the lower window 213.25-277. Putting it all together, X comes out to 1.1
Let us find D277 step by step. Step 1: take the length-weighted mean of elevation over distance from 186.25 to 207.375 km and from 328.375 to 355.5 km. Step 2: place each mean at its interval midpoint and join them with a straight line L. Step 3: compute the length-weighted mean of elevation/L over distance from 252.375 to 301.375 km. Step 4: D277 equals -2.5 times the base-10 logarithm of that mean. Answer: 0.36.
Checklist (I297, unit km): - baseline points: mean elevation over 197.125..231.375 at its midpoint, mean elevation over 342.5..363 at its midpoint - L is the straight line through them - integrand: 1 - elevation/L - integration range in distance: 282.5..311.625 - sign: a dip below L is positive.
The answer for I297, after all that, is 8.92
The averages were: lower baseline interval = 1.11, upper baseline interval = 1.23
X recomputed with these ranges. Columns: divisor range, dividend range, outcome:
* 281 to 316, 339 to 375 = 1.44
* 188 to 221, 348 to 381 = 1.09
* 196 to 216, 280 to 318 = 0.78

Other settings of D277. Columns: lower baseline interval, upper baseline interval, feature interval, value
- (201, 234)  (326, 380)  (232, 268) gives 0.26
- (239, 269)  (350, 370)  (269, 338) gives 0.10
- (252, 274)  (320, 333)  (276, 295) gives 0.30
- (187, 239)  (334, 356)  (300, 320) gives 0.26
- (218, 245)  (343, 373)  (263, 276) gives 0.17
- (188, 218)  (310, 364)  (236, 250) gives 0.16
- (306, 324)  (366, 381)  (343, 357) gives -0.16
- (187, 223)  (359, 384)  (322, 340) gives 0.02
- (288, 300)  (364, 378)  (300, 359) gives -0.16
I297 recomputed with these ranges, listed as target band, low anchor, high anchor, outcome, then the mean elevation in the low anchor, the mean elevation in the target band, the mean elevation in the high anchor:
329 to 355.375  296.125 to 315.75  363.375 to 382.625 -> -4.2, 0.93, 1.23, 1.17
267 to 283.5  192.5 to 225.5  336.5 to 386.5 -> 4.2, 1.09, 0.855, 1.21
